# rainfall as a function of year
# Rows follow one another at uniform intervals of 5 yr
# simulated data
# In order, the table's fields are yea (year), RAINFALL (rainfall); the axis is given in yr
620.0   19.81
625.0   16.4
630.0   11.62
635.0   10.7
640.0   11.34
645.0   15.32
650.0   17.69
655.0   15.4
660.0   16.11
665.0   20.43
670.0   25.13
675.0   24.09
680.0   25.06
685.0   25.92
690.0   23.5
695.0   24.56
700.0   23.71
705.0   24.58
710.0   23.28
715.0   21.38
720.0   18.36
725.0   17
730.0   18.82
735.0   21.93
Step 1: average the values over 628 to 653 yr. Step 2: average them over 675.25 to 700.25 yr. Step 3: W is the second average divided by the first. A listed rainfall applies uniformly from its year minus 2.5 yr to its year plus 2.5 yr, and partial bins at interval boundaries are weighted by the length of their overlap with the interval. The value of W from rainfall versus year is 1.8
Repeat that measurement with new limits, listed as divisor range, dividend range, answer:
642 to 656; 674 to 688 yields 1.56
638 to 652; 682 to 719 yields 1.60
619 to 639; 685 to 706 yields 1.73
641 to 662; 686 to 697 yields 1.54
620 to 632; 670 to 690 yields 1.62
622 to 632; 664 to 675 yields 1.62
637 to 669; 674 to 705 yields 1.49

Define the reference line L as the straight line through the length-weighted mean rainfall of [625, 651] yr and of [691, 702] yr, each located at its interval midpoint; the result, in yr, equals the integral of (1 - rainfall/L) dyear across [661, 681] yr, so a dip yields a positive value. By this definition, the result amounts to -3.7 yr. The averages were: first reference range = 13.4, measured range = 23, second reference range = 24.1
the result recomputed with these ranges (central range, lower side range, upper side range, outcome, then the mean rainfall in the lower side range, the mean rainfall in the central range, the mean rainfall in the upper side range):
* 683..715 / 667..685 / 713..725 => -3.3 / 24.8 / 24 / 19.2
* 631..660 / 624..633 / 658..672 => 4.7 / 13.4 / 14.1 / 20.6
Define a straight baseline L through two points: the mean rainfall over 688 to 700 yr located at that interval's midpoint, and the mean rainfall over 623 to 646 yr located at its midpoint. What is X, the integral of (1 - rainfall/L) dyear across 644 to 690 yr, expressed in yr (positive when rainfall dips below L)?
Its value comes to -4.46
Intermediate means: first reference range 12.9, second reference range 24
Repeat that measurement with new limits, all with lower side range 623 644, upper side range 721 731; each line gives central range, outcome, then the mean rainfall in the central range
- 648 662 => -2.6 yr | 16.4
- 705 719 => -4.3 yr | 22.3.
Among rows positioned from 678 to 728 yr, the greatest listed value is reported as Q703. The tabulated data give 25.92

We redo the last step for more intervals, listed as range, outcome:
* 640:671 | 25.13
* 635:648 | 15.32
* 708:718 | 23.28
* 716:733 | 18.82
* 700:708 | 24.58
